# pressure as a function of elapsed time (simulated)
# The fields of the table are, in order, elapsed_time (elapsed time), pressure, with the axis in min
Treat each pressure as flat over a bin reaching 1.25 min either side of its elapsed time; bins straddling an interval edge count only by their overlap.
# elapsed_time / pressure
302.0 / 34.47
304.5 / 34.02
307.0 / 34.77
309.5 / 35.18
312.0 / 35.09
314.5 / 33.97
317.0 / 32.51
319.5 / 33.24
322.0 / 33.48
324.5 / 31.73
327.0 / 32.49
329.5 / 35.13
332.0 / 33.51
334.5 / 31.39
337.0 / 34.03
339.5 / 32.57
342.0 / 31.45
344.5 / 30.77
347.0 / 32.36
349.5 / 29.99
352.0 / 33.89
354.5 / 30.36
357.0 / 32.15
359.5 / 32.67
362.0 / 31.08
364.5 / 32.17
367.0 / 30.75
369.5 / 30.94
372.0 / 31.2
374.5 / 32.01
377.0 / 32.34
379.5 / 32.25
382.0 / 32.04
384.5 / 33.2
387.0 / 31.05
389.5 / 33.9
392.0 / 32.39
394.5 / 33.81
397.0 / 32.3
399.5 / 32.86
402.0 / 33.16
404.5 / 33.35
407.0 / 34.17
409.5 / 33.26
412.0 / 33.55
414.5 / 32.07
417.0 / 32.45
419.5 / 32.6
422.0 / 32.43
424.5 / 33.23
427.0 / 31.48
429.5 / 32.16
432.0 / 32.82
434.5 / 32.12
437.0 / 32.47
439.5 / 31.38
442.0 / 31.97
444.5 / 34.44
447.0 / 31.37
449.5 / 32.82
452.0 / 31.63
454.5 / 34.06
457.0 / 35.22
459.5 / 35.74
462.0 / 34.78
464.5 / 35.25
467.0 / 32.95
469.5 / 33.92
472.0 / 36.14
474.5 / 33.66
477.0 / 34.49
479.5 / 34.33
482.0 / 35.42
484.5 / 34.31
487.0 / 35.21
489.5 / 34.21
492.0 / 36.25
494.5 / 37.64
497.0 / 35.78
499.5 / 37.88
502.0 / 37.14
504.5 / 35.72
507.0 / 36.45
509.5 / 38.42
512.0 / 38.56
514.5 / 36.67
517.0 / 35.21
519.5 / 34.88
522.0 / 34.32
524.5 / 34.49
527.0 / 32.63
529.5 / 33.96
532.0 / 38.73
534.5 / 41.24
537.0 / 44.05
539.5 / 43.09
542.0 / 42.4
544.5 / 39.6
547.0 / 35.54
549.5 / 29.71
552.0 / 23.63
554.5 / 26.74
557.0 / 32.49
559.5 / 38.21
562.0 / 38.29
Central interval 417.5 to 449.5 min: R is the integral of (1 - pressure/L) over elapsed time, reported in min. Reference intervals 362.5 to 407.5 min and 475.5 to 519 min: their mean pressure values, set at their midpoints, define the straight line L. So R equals 1.5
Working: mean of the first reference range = 32.4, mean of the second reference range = 36.1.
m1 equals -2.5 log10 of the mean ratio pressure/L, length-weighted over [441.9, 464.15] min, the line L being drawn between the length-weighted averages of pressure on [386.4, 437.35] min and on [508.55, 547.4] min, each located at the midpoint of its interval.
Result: 0.03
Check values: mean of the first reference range 32.8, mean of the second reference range 37.8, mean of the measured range 33.7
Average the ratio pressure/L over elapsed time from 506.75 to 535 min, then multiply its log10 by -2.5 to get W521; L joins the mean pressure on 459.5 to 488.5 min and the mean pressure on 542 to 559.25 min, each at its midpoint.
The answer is -0.089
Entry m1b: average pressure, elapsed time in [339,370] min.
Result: 31.6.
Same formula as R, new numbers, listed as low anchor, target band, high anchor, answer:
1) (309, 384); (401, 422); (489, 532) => 0.5 min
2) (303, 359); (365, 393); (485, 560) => 1.4 min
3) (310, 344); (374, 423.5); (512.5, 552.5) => 2.2 min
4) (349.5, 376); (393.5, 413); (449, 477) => -0.4 min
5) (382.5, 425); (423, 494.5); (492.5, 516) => 2.9 min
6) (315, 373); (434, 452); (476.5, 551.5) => 1.2 min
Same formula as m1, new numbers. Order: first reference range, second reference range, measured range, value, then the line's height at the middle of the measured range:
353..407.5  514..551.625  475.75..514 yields -0.01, 35.7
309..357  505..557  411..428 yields 0.05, 34.1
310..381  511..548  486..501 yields 0.01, 36.7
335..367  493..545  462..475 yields 0.04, 35.8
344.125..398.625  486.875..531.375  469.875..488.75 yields 0.01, 35.1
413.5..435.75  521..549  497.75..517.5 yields -0.01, 36.6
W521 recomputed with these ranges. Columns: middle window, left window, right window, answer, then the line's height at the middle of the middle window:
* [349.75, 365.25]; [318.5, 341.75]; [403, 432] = 0.03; 32.9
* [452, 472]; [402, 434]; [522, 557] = -0.02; 33.8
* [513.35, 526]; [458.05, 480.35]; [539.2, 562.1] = -0.02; 34.5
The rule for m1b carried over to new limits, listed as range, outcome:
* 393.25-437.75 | 32.8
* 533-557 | 36.1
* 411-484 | 33.4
